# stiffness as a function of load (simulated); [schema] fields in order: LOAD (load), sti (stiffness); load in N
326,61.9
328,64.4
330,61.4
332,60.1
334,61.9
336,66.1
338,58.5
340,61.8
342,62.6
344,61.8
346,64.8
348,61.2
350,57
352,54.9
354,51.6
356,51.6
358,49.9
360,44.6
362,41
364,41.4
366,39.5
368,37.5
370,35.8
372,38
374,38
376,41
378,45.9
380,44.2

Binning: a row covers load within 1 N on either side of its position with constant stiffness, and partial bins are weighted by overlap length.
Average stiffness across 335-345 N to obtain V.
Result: 62.2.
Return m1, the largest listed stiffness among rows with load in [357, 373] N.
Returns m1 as 49.9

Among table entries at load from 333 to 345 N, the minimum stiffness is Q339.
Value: 58.5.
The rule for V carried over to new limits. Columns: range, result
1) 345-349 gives 63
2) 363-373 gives 38.4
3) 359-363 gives 42.8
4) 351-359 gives 52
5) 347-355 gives 56.2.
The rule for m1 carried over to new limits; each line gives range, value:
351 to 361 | 54.9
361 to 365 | 41.4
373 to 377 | 41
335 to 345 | 66.1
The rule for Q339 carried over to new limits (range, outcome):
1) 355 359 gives 49.9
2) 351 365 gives 41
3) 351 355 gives 51.6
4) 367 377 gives 35.8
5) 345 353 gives 54.9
